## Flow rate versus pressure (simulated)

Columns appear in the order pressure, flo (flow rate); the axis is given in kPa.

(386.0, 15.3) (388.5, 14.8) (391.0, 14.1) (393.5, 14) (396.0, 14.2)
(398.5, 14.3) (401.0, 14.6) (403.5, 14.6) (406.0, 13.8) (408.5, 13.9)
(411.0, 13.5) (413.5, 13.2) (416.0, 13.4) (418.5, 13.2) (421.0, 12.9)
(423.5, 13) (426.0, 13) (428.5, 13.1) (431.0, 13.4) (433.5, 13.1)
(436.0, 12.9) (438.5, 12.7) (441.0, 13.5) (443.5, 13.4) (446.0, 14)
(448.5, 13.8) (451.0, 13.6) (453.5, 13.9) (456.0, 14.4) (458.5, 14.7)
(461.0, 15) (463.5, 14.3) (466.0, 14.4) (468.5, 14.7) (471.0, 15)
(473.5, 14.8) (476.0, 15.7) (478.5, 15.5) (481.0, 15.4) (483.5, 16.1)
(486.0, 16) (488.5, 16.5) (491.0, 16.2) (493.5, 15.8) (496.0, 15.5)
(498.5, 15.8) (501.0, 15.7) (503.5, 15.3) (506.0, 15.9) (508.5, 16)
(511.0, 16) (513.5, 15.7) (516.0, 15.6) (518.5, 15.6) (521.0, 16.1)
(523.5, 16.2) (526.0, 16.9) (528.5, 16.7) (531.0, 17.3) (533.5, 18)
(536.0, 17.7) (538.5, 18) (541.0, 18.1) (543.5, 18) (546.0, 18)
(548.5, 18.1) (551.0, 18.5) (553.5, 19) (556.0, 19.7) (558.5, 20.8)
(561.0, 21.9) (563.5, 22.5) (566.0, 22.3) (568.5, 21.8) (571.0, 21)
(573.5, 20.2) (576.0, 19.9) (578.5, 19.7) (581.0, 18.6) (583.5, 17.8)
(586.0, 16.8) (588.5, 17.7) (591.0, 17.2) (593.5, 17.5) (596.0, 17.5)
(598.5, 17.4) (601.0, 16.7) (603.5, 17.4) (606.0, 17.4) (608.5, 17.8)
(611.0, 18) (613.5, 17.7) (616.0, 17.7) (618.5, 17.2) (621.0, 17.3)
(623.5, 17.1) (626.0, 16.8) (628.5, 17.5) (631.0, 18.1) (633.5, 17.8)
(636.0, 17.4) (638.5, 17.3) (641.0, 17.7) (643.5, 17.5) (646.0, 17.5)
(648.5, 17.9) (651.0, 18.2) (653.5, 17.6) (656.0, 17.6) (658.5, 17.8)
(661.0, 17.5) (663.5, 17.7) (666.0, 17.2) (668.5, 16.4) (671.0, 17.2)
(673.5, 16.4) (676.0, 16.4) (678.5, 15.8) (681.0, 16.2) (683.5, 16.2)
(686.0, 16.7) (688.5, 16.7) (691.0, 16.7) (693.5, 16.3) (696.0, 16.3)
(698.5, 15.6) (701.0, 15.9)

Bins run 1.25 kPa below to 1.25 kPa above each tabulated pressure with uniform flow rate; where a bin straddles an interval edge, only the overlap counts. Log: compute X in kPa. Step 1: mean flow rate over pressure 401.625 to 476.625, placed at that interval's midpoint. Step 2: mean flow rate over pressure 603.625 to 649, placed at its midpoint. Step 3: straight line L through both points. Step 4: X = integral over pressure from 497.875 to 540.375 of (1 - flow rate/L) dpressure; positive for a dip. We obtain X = -2.8 kPa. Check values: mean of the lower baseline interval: 13.8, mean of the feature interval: 16.4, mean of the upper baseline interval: 17.5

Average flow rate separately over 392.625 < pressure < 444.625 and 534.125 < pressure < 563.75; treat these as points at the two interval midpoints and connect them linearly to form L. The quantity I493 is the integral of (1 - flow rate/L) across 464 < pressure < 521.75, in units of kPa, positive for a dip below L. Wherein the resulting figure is 3.6 kPa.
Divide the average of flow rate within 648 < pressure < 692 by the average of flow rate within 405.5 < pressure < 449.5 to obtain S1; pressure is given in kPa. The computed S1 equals 1.3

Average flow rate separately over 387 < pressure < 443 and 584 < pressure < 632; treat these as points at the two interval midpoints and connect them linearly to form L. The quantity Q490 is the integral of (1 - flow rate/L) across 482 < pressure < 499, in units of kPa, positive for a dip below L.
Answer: -1.00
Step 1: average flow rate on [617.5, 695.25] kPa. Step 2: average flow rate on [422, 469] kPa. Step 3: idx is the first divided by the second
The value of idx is 1.25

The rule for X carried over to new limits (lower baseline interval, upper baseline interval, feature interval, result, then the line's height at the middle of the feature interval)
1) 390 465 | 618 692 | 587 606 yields -1.2 kPa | 16.3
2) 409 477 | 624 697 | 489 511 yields -1.7 kPa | 14.7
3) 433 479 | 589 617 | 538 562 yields -4.0 kPa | 16.3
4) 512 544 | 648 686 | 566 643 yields -5.0 kPa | 17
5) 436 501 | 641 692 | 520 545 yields -2.9 kPa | 15.5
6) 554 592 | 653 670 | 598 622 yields 1.7 kPa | 18.8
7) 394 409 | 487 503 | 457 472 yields 0.7 kPa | 15.4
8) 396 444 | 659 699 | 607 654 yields -4.6 kPa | 16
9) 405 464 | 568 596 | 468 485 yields -0.3 kPa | 15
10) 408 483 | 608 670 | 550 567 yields -4.9 kPa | 16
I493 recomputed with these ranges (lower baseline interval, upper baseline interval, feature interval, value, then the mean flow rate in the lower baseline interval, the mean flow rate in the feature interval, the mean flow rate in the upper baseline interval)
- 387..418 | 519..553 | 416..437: 2.2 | 14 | 13.1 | 17.5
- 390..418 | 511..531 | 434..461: 1.9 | 13.9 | 13.7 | 16.2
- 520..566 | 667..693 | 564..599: -2.1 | 18.5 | 19.1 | 16.5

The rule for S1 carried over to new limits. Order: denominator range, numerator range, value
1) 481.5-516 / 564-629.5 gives 1.15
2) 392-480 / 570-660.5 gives 1.28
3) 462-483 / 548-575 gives 1.37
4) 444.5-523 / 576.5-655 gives 1.16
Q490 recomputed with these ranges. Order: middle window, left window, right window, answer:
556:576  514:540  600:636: -4.93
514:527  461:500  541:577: 1.28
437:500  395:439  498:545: 0.87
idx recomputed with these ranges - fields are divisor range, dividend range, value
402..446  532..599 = 1.43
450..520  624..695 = 1.12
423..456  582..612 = 1.30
